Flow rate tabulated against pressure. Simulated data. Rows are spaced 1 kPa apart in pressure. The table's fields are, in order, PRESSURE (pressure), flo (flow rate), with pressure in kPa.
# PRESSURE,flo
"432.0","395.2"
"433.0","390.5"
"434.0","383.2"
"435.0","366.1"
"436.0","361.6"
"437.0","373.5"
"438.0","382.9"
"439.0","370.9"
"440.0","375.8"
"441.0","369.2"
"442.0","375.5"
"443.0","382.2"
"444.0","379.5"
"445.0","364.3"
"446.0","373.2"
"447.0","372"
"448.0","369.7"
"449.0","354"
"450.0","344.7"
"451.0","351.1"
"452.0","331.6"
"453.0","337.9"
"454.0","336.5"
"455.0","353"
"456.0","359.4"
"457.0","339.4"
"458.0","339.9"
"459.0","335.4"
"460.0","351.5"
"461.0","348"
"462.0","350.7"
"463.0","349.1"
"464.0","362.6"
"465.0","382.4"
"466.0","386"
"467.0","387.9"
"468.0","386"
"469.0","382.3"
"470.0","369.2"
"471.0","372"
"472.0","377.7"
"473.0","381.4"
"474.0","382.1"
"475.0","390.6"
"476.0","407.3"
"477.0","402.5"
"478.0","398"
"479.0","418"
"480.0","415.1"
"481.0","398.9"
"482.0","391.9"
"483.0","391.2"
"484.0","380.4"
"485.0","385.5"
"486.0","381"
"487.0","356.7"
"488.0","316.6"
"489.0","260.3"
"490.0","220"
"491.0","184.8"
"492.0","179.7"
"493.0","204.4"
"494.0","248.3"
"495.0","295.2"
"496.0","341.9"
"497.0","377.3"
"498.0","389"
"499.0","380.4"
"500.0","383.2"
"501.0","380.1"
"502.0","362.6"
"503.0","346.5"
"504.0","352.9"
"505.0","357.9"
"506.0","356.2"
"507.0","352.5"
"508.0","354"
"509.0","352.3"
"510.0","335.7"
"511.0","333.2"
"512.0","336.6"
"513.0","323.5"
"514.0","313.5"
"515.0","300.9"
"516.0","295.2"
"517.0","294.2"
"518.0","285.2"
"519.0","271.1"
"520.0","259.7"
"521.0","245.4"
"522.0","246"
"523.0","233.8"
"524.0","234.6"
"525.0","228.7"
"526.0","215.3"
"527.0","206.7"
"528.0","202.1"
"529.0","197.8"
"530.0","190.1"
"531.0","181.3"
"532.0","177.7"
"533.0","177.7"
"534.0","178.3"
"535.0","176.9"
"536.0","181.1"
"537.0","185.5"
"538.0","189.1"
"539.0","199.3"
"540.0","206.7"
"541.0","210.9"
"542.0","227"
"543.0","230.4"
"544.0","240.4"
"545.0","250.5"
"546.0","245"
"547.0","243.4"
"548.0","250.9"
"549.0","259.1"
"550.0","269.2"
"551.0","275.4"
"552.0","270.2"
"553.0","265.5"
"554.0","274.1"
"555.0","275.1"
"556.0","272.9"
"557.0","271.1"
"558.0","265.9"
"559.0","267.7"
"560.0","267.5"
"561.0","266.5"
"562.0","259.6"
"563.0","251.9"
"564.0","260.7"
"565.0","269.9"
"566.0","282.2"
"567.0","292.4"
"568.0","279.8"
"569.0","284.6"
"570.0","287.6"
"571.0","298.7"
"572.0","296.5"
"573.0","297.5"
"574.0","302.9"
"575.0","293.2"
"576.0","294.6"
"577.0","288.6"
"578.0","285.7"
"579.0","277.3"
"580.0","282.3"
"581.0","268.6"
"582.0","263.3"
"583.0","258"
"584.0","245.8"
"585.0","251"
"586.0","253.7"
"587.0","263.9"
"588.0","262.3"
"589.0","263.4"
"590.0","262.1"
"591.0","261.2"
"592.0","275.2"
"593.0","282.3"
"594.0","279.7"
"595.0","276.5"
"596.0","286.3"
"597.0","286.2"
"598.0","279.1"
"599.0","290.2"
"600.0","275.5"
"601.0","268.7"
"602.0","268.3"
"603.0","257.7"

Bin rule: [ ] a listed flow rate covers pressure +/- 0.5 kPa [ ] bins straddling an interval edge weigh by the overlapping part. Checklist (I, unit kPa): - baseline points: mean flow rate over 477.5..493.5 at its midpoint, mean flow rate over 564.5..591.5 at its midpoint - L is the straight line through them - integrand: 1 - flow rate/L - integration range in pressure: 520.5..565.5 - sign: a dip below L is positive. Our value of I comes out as 9.5 kPa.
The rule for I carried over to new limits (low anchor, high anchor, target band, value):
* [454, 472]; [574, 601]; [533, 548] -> 4.6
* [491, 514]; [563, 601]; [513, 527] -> 2.4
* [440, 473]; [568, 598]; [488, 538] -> 7.8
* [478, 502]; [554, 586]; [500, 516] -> -1.0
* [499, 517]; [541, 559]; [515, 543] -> 7.5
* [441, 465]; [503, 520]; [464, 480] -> -2.0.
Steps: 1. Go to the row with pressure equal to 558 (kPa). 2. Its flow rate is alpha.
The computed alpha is 265.9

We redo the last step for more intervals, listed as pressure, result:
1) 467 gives 387.9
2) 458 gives 339.9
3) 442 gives 375.5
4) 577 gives 288.6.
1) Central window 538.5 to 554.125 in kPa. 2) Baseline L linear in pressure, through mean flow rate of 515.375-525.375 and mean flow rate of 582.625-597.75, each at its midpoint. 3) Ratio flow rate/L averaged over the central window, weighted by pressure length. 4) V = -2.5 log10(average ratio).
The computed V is 0.08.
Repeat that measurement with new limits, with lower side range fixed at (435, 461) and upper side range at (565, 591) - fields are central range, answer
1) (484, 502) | 0.06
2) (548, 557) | 0.09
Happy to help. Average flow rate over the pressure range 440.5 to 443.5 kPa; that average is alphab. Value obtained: 376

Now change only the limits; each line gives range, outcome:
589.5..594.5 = 272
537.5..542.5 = 207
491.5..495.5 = 232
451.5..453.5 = 335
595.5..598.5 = 284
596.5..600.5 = 283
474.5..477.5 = 400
